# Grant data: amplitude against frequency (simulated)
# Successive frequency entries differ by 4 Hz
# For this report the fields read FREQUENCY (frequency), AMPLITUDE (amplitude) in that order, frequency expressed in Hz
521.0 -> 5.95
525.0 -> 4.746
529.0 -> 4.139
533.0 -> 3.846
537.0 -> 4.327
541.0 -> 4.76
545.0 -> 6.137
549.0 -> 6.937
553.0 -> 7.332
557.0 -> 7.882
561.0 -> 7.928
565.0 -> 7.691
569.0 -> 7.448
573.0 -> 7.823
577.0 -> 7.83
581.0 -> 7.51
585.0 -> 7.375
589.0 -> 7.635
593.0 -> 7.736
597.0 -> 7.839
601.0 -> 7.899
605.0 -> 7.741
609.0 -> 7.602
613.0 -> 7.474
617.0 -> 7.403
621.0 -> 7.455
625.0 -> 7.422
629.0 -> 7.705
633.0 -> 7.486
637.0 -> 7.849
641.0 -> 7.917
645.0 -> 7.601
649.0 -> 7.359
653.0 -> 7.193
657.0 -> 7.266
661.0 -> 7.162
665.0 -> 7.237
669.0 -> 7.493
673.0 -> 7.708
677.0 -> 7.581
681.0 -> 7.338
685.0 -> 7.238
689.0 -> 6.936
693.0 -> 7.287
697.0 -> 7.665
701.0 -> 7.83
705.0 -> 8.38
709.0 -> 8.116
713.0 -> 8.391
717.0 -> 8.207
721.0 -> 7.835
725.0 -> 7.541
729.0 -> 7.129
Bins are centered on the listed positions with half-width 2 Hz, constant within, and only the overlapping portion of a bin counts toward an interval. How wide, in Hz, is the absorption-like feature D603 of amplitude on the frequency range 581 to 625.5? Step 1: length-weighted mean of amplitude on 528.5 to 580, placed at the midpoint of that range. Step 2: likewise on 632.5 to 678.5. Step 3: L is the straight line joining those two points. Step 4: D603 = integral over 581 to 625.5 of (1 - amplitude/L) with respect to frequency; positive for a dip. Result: -3.8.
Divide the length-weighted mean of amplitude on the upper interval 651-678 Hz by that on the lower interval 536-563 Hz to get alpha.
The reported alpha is 1.12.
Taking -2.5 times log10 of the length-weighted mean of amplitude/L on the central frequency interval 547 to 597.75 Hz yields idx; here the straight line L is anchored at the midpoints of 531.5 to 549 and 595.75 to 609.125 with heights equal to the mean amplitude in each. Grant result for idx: -0.19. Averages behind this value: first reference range 5.04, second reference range 7.79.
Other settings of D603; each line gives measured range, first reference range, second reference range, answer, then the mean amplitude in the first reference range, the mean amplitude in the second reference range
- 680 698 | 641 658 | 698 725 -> 1.30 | 7.43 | 8.07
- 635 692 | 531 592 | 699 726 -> 1.82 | 6.85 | 8.06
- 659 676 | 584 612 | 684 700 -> 0.01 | 7.69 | 7.32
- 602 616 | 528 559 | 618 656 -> -1.24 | 5.72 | 7.54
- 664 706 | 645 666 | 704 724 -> 1.14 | 7.28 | 8.14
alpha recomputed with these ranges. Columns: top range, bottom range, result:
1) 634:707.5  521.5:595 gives 1.14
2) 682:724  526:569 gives 1.27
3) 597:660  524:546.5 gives 1.64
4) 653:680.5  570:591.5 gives 0.97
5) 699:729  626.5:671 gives 1.07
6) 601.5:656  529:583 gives 1.14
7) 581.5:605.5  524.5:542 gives 1.78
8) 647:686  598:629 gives 0.97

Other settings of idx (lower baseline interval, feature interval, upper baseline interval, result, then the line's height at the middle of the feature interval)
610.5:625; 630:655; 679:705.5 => -0.02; 7.46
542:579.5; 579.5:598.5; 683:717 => -0.02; 7.45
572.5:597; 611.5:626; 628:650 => 0.03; 7.66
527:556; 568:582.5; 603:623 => -0.19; 6.43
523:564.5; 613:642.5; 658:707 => -0.11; 6.85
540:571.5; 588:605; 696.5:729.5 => -0.07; 7.32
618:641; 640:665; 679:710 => 0.03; 7.6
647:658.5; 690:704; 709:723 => 0.04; 7.88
